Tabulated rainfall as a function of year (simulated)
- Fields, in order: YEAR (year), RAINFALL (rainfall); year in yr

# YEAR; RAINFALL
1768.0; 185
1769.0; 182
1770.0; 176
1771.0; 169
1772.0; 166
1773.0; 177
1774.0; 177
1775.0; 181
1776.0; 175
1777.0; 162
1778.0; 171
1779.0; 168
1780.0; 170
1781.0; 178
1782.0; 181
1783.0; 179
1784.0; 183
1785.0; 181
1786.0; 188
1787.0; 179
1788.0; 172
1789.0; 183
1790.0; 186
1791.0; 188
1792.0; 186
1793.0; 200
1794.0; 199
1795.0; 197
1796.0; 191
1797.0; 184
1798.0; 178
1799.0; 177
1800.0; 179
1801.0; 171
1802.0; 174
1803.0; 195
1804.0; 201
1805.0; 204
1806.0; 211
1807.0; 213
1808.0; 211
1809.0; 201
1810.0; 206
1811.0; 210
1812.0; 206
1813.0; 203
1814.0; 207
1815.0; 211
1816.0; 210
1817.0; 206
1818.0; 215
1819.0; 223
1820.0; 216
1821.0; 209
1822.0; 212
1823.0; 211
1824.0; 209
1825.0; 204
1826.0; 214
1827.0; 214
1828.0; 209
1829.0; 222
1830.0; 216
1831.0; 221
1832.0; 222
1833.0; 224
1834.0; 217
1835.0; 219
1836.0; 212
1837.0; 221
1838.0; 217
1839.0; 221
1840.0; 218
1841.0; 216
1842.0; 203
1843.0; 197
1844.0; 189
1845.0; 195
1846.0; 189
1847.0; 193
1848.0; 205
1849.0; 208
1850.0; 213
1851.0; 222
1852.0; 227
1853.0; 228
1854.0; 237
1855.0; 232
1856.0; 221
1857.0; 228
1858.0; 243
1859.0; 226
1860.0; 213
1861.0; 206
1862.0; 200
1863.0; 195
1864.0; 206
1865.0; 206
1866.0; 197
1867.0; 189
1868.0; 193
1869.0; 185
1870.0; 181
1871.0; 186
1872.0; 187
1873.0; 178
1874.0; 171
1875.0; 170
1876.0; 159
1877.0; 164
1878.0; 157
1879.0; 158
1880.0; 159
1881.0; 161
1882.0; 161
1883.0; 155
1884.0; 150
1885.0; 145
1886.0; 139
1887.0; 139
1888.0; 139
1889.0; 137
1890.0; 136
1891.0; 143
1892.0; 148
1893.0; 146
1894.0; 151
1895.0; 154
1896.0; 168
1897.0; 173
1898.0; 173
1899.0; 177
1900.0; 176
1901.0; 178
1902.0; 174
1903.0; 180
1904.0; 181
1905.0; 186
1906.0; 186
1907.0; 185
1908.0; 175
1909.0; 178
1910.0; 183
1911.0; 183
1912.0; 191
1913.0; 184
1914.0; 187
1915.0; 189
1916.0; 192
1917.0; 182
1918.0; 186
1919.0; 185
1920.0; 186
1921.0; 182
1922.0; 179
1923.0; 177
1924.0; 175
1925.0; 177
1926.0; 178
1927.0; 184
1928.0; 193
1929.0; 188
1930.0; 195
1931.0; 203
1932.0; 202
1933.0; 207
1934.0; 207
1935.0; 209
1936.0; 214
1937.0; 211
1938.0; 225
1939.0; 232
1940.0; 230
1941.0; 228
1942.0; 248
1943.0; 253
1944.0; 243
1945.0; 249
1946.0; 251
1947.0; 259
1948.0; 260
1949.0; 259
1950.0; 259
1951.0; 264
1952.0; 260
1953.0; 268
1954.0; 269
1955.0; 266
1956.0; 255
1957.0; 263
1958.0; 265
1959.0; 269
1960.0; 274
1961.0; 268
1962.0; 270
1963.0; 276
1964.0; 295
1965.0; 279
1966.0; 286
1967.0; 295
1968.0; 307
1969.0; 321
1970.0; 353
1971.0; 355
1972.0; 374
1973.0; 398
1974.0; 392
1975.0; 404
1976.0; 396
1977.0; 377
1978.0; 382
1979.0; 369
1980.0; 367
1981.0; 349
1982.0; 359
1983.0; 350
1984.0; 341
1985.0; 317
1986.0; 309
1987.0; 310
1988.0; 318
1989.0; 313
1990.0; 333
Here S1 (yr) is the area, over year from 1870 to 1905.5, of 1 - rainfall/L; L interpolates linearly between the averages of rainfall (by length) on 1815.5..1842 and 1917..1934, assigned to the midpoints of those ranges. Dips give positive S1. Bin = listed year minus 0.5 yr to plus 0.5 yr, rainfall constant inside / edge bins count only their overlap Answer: 6.5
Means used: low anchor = 215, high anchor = 188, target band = 162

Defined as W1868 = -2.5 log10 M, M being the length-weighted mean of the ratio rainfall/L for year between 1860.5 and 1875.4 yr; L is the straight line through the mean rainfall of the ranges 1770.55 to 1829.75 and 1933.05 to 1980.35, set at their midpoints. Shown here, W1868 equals 0.22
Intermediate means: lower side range 193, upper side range 285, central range 190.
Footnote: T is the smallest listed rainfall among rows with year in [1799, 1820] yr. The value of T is 171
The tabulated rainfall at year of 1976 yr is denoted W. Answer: 396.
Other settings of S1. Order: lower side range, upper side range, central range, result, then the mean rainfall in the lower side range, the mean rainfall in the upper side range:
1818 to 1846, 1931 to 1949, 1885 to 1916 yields 7.80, 213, 231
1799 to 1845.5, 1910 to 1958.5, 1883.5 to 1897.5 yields 4.33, 208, 217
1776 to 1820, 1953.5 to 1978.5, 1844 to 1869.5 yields 2.71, 192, 316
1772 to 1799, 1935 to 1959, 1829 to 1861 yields -1.55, 181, 249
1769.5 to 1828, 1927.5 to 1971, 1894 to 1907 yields 3.26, 192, 253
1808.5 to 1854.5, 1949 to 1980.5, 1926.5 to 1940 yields 3.83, 212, 311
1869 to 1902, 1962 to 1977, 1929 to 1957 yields 4.41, 161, 337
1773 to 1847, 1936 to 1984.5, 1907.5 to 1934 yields 8.18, 198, 295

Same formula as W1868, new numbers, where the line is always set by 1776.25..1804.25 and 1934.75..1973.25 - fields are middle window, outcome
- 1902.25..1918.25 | 0.318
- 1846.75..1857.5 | -0.023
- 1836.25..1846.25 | 0.012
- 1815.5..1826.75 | -0.070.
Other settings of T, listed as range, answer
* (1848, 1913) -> 136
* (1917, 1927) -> 175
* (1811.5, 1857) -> 189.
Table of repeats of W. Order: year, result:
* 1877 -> 164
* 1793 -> 200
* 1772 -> 166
